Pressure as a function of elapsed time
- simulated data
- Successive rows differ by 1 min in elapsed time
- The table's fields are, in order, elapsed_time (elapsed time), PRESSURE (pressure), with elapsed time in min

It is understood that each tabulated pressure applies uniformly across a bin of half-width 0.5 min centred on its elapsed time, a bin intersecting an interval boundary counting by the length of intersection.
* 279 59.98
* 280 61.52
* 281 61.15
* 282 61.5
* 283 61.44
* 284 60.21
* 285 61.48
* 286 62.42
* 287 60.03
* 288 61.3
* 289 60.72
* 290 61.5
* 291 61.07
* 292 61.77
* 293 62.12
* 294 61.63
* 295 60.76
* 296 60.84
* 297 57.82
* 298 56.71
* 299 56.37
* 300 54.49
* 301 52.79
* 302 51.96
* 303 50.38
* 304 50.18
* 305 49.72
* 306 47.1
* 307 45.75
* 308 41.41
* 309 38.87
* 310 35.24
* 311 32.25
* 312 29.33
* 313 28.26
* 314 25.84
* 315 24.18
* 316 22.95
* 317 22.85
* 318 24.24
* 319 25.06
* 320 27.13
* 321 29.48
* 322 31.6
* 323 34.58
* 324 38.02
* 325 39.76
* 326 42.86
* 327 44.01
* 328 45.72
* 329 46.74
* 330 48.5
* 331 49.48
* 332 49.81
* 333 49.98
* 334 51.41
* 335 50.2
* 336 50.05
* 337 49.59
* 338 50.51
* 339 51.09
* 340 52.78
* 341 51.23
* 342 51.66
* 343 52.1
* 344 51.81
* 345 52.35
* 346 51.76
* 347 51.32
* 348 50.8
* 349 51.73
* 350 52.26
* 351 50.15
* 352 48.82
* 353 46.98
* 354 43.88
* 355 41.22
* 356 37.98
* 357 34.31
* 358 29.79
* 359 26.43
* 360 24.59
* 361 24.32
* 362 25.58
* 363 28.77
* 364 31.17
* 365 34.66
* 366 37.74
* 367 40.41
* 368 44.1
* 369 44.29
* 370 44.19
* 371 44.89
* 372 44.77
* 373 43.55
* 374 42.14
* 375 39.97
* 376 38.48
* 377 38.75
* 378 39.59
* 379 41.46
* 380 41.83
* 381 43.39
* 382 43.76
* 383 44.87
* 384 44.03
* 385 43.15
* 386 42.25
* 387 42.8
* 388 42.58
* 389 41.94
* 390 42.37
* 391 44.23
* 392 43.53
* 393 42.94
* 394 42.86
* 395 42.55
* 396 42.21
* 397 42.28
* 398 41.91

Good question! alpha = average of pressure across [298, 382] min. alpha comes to 41.8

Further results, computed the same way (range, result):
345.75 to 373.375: 40.3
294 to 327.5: 40.7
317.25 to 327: 32.9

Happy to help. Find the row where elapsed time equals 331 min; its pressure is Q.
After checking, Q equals 49.48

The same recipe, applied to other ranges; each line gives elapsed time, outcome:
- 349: 51.73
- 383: 44.87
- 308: 41.41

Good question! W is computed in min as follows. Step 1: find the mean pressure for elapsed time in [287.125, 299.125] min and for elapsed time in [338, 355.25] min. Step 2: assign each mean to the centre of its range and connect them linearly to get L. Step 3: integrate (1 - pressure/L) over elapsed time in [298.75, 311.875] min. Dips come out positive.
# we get 2.7 min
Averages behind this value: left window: 60.3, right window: 50.3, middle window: 46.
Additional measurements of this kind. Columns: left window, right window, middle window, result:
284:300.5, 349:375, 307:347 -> 6.2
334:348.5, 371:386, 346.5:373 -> 3.9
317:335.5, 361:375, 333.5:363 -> -4.2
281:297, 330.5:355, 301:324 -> 8.6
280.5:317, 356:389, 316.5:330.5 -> 3.2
